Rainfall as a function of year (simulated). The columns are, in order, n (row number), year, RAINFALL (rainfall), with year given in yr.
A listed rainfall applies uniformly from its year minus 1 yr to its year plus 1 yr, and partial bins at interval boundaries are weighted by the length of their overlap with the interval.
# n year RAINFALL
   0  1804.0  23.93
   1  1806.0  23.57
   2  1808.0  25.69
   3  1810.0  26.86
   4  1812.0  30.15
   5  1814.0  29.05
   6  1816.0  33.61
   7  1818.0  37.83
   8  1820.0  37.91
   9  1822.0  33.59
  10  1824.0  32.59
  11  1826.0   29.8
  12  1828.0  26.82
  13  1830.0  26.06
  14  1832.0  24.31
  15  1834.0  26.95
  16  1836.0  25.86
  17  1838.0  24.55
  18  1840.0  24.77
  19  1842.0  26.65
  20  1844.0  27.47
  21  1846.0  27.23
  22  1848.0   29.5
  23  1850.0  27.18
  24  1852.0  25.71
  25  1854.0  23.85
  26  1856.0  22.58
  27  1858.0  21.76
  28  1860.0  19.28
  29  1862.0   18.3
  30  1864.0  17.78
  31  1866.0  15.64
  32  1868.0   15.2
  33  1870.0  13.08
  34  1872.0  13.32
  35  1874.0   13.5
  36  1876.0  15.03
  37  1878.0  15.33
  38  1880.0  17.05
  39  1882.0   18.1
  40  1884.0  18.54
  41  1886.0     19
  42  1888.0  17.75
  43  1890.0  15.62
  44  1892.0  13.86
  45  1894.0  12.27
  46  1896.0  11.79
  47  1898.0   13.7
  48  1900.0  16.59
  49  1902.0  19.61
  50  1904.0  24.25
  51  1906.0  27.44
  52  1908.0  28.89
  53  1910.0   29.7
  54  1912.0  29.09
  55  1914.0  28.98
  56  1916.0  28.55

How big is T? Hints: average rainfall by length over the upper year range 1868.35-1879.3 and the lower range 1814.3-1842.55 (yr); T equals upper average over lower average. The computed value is 0.48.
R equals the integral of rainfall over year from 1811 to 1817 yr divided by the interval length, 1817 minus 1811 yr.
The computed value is 30.9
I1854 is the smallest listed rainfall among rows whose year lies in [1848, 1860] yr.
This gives 19.28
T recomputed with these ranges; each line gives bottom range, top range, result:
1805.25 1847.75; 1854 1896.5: 0.58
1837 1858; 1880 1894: 0.65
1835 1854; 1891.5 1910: 0.74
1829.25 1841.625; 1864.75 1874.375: 0.56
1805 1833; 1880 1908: 0.60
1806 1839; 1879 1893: 0.58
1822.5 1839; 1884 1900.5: 0.56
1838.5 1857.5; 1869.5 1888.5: 0.62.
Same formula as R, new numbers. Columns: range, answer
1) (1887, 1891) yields 16.7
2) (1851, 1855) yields 24.8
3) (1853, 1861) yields 21.9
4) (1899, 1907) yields 22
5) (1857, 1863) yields 19.8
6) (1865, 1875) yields 14.1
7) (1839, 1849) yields 27.1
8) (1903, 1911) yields 27.6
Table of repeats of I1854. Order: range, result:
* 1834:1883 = 13.08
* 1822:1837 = 24.31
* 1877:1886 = 15.33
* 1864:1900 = 11.79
